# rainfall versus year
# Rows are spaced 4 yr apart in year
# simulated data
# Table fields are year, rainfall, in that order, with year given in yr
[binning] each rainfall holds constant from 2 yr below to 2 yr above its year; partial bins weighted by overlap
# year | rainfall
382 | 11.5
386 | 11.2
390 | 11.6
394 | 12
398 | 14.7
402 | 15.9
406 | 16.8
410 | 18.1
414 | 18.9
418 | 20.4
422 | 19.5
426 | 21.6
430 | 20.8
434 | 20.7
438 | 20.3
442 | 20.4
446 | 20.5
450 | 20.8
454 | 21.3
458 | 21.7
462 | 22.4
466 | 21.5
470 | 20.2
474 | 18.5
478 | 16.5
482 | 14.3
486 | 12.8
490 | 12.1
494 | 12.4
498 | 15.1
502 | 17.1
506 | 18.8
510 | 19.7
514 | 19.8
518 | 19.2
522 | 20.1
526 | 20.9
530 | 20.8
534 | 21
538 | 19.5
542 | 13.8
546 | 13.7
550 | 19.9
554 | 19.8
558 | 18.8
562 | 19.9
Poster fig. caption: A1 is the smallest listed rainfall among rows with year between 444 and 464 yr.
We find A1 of 20.5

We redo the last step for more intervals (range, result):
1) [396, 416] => 14.7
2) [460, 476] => 18.5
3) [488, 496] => 12.1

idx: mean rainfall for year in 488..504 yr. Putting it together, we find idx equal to 14.2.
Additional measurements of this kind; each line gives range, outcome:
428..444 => 20.6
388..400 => 12.8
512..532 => 20.2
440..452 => 20.6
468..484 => 17.4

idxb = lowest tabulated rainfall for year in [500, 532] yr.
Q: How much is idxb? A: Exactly 17.1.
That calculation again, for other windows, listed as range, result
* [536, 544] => 13.8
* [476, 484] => 14.3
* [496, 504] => 15.1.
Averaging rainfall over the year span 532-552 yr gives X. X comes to 17.6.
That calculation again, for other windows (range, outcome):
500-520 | 18.9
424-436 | 21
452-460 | 21.5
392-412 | 15.5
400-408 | 16.4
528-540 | 20.4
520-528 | 20.5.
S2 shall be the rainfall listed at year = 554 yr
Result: 19.8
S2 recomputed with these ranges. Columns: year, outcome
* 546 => 13.7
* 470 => 20.2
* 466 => 21.5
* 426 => 21.6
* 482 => 14.3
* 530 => 20.8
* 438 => 20.3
